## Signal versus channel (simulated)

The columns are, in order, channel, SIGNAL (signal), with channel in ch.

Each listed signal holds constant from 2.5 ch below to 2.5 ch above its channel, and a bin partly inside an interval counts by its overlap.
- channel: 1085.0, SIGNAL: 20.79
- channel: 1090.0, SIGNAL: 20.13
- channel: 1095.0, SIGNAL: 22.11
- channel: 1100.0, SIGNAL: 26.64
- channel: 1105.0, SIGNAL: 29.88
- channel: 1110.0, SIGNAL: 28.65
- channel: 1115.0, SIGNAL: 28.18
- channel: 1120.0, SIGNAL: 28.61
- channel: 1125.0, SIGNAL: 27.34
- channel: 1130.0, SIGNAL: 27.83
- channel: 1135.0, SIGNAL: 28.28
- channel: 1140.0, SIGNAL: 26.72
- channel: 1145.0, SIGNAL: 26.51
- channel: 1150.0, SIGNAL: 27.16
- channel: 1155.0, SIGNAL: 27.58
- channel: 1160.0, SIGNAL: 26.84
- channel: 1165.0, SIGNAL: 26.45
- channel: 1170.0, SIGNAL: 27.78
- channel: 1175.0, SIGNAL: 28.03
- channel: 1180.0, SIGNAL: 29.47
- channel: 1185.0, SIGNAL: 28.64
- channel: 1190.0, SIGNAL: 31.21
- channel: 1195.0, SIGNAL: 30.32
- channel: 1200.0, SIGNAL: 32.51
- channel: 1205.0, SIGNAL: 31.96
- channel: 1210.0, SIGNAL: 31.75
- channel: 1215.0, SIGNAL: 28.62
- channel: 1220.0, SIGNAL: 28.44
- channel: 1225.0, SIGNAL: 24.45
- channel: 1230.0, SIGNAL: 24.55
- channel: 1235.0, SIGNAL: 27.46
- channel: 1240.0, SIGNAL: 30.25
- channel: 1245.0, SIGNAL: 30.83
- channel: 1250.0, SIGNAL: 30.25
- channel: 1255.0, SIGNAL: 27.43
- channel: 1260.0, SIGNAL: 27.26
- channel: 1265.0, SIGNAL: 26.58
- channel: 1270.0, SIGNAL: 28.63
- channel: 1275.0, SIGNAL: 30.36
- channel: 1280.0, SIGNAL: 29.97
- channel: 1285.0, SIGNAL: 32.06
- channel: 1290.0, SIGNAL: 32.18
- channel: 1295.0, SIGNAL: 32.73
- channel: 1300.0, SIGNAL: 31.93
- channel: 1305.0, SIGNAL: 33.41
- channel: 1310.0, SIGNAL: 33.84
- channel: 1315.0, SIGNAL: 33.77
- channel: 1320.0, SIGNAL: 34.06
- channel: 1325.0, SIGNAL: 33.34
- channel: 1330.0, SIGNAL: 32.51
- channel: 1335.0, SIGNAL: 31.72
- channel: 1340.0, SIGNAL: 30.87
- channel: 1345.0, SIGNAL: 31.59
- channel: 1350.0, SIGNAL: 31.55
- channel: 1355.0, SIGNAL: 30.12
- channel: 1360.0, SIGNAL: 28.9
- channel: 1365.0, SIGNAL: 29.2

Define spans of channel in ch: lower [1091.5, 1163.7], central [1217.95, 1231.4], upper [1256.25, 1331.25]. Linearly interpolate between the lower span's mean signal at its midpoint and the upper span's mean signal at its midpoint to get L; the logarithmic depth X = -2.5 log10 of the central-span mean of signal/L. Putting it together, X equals 0.15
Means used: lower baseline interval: 27.2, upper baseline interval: 31.4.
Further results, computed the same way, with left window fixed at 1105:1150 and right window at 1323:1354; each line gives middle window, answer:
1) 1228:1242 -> 0.09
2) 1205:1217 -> -0.04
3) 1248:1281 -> 0.07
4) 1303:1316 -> -0.08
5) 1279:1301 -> -0.03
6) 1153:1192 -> 0.02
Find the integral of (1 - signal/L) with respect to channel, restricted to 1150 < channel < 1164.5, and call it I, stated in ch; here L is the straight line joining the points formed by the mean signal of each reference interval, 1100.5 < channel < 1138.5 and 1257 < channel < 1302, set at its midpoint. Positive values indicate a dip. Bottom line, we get 0.8 ch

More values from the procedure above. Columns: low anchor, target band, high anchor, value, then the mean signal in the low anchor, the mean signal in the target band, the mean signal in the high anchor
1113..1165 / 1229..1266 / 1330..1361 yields 1.3 ch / 27.4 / 28.3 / 31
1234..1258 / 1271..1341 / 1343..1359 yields -4.8 ch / 29.3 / 32.3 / 30.9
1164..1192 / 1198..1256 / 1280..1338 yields 2.1 ch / 28.7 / 29.1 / 32.7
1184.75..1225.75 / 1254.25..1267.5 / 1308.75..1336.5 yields 1.9 ch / 30.1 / 27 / 33.2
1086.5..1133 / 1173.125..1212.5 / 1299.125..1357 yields -2.4 ch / 26.5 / 30.5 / 32.4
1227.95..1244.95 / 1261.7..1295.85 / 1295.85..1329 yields 0.9 ch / 28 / 30.2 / 33.3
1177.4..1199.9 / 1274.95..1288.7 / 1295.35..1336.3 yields 0.6 ch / 30.2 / 31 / 33.1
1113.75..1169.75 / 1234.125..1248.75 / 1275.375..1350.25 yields 0.2 ch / 27.4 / 29.8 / 32.3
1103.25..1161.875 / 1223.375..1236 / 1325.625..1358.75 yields 1.8 ch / 27.8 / 25.3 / 31.4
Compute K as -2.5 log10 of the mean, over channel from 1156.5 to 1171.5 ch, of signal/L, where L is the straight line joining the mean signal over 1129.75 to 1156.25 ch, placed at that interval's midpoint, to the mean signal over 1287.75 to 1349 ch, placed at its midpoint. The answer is 0.04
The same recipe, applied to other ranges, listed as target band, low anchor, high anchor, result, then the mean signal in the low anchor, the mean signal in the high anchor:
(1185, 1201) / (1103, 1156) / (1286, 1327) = -0.038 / 27.9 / 33.1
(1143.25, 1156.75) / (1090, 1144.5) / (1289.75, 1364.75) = 0.030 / 27.1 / 32.1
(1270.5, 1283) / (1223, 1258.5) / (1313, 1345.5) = -0.007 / 27.9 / 32.6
